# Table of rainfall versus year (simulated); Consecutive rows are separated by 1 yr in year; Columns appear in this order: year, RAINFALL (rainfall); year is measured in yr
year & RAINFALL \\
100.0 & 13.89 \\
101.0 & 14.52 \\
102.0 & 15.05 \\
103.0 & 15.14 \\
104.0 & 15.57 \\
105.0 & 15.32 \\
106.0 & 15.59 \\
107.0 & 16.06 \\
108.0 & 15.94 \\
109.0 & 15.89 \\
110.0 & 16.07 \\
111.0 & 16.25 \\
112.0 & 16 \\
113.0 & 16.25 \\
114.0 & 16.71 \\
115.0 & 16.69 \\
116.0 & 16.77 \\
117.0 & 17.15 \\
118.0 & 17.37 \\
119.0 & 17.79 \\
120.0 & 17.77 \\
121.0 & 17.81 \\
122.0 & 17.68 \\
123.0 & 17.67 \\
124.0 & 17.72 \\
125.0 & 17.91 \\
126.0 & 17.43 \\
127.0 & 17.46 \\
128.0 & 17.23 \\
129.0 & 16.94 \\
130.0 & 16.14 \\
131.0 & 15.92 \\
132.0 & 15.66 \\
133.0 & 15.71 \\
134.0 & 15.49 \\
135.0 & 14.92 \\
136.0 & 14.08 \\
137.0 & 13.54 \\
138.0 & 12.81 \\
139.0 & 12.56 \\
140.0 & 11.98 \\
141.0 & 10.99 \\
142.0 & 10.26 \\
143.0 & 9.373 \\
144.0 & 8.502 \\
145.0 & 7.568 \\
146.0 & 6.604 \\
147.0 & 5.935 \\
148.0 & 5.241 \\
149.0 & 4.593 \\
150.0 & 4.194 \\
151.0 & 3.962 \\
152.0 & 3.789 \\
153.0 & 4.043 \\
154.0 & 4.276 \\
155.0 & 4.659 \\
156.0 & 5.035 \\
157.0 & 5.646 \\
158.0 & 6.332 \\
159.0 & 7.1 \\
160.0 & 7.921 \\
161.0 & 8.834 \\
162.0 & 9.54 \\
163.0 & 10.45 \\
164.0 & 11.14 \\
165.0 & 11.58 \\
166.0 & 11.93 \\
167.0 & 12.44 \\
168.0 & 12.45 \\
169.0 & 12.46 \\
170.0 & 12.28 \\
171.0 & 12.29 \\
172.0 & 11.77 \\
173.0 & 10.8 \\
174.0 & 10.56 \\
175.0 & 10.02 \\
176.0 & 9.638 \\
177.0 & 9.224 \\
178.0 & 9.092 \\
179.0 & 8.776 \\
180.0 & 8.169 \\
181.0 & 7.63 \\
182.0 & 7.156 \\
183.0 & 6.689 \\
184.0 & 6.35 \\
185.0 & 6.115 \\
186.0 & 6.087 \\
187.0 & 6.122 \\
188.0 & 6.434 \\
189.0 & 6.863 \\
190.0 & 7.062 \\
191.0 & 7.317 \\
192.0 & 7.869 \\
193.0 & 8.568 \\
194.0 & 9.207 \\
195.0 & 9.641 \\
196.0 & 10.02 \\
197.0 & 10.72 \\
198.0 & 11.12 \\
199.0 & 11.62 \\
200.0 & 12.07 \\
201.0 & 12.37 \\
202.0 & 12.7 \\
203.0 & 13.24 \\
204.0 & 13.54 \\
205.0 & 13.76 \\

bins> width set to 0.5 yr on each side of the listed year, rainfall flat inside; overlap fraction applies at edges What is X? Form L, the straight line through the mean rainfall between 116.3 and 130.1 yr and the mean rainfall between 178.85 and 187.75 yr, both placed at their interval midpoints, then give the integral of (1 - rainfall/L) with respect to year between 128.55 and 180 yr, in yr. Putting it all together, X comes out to 7.44 yr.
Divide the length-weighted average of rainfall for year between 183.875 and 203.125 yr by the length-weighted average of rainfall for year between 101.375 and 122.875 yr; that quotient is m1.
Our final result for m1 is 0.55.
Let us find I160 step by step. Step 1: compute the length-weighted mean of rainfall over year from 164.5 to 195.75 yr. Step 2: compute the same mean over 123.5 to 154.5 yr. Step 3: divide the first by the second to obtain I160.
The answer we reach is 0.80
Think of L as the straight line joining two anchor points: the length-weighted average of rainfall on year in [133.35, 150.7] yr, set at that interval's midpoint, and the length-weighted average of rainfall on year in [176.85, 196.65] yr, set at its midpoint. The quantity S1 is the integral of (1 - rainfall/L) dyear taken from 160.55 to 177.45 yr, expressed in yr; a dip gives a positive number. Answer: -4.8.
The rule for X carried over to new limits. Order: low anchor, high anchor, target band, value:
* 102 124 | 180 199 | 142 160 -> 9.4 yr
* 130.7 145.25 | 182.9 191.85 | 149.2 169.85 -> 3.8 yr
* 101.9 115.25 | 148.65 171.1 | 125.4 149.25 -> -1.4 yr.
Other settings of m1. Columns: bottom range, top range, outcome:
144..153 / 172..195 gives 1.51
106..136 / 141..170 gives 0.47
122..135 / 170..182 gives 0.59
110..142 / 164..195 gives 0.57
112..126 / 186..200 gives 0.50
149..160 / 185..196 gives 1.51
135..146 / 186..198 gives 0.74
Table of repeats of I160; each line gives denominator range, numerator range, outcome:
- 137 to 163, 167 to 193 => 1.19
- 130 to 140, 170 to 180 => 0.71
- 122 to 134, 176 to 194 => 0.44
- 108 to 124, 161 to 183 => 0.61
